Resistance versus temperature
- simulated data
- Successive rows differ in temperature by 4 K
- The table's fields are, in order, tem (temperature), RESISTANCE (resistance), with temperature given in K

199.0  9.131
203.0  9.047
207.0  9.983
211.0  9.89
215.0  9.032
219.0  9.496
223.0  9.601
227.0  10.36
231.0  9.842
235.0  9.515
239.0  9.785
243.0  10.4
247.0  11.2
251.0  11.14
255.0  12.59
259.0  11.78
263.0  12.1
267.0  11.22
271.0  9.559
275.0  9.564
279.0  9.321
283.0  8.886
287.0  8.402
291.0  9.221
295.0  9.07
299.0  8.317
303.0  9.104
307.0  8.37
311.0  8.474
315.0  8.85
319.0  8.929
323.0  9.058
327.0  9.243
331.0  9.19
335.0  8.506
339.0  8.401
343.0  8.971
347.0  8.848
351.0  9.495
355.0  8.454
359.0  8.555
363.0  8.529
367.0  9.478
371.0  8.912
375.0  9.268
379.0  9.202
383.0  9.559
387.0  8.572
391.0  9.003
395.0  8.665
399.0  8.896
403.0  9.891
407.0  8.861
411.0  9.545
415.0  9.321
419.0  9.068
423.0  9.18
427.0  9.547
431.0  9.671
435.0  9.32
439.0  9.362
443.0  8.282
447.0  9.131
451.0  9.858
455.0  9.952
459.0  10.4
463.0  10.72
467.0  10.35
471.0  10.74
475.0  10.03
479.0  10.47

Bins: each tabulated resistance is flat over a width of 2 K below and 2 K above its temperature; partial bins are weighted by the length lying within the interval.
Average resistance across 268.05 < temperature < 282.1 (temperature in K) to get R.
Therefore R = 9.55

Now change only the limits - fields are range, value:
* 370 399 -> 9.02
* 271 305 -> 9.02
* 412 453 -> 9.28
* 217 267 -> 10.7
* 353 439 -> 9.12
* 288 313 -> 8.75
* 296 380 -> 8.86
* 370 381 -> 9.15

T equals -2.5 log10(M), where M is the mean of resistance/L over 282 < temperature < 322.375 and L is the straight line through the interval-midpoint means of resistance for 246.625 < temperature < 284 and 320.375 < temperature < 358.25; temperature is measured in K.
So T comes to 0.123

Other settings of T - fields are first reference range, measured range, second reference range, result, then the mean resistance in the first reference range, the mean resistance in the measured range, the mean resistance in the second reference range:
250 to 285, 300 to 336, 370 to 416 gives 0.14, 10.7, 8.85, 9.14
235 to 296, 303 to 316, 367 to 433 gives 0.15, 10.3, 8.63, 9.21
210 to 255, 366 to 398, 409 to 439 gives 0.06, 10.1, 9.06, 9.38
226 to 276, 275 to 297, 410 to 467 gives 0.16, 10.7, 9.03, 9.55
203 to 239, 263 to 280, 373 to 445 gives -0.07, 9.68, 10.2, 9.18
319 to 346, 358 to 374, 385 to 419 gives 0.01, 8.9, 8.91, 9.09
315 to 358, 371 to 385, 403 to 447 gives -0.03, 8.9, 9.28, 9.24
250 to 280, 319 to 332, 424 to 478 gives 0.16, 11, 9.13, 9.8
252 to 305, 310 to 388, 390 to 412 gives 0.06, 9.96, 8.94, 9.13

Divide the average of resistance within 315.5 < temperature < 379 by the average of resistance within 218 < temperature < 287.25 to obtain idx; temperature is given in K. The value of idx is 0.87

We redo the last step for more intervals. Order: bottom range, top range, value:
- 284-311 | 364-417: 1.05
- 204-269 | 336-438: 0.87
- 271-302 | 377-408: 1.01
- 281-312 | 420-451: 1.06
